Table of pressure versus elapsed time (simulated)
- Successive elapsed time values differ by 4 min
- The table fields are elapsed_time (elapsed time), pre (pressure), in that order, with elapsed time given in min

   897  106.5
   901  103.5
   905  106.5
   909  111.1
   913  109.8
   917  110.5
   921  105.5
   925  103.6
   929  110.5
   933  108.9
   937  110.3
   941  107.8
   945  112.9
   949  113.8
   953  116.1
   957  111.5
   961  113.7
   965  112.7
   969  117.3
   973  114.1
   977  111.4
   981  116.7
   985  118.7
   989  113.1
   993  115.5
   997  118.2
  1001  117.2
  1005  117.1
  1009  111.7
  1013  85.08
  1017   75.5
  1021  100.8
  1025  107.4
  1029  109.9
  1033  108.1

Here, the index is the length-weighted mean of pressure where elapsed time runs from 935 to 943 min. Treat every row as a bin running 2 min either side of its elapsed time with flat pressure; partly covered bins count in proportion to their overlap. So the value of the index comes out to 109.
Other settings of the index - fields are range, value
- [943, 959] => 114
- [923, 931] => 107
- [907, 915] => 110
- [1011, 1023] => 87.1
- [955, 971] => 114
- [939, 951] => 112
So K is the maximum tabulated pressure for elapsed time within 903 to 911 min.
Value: 111.1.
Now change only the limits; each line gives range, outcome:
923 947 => 112.9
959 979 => 117.3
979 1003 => 118.7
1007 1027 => 111.7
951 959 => 116.1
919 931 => 110.5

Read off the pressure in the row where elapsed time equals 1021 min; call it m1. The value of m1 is 100.8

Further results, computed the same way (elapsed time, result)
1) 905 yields 106.5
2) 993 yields 115.5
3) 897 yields 106.5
